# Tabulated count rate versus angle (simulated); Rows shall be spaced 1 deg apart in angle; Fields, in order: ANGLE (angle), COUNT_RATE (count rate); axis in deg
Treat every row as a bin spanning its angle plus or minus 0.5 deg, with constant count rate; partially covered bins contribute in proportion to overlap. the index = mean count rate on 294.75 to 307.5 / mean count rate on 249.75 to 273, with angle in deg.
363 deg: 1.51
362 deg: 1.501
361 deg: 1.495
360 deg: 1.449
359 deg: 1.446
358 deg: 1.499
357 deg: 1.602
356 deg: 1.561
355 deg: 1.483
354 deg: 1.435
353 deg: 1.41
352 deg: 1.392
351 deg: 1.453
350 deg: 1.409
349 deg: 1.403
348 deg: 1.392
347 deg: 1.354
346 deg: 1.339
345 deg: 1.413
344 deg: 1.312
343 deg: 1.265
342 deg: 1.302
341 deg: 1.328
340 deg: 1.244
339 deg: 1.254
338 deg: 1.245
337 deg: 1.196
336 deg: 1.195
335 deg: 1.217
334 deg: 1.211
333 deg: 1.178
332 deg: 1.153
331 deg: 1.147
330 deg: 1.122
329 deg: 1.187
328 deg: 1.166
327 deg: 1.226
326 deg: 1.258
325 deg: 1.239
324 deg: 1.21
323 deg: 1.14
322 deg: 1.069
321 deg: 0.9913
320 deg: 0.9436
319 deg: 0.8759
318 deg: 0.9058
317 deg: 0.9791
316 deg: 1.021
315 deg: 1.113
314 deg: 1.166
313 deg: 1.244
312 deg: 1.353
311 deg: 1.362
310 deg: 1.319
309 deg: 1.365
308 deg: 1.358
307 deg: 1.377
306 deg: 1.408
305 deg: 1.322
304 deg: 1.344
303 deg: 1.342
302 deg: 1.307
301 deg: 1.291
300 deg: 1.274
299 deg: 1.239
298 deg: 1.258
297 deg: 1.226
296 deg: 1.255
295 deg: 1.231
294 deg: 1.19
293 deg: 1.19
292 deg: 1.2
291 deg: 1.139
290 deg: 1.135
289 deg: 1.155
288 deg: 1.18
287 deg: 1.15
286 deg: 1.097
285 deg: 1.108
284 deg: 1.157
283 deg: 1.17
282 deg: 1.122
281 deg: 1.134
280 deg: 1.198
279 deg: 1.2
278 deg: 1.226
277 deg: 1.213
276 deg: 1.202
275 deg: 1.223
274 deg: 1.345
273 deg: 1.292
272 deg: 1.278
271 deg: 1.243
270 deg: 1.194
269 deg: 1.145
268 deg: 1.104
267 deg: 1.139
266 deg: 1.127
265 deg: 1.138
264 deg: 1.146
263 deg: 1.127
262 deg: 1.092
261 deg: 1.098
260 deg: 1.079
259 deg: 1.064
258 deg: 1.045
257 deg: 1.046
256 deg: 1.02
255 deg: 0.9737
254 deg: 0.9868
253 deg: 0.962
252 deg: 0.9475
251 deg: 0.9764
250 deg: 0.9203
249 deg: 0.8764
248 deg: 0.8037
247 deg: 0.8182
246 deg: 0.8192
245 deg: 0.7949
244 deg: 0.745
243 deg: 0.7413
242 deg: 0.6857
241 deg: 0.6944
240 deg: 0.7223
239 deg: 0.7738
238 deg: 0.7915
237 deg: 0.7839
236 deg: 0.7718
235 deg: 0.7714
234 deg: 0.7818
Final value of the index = 1.2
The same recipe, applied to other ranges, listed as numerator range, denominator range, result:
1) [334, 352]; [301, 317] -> 1.02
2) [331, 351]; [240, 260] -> 1.44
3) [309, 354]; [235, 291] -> 1.18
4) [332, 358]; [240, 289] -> 1.27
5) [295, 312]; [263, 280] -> 1.10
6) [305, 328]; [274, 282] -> 0.98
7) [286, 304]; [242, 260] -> 1.34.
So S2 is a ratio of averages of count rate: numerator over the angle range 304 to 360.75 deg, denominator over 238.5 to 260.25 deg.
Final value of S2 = 1.4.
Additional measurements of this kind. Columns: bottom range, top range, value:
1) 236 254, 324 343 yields 1.49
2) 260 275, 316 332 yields 0.93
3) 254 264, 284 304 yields 1.14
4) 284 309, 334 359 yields 1.10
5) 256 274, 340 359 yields 1.23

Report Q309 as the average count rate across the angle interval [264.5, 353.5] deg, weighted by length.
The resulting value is 1.22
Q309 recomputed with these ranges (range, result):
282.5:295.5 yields 1.16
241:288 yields 1.06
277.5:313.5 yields 1.24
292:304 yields 1.26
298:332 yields 1.2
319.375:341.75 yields 1.18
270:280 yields 1.24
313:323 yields 1.03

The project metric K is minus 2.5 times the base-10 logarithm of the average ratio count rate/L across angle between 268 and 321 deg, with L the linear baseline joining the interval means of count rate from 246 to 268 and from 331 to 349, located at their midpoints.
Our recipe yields -0.07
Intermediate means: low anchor 1.02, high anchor 1.27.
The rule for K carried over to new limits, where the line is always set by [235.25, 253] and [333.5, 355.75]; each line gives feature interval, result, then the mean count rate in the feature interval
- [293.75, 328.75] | -0.053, 1.21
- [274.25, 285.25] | -0.190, 1.18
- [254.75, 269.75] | -0.208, 1.09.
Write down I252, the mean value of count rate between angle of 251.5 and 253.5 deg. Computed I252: 0.955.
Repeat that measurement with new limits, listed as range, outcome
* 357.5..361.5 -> 1.47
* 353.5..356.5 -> 1.49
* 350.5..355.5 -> 1.43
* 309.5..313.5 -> 1.32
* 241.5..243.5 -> 0.714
